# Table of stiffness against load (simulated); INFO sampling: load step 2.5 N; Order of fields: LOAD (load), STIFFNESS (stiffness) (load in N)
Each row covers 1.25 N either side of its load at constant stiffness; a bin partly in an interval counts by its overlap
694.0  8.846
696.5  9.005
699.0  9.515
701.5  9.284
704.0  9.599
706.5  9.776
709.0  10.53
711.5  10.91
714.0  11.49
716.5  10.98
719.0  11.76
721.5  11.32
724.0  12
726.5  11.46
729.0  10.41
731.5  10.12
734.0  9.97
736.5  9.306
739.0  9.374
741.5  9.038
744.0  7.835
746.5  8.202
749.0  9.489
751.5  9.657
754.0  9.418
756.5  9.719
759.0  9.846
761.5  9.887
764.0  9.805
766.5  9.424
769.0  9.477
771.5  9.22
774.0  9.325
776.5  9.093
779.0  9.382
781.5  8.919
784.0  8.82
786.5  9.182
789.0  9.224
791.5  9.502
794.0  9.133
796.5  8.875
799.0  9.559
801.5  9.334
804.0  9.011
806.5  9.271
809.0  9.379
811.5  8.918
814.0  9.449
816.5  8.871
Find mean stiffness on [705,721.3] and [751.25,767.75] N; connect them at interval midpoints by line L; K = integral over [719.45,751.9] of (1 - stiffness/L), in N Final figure 1.3 N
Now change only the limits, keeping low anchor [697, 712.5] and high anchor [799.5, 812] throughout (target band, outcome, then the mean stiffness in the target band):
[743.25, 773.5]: 0.5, 9.36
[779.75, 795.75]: 0.4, 9.13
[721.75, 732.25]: -1.4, 11.1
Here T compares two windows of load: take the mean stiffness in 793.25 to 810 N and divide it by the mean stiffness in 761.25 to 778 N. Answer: 1.0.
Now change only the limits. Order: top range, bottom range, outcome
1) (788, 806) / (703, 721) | 0.86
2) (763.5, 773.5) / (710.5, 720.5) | 0.84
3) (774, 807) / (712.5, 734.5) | 0.83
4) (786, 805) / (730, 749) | 1.01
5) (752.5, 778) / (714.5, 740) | 0.89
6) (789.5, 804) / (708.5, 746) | 0.89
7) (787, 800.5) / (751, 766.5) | 0.95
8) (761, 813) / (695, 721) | 0.90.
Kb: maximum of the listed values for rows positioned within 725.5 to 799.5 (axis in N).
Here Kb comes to 11.46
